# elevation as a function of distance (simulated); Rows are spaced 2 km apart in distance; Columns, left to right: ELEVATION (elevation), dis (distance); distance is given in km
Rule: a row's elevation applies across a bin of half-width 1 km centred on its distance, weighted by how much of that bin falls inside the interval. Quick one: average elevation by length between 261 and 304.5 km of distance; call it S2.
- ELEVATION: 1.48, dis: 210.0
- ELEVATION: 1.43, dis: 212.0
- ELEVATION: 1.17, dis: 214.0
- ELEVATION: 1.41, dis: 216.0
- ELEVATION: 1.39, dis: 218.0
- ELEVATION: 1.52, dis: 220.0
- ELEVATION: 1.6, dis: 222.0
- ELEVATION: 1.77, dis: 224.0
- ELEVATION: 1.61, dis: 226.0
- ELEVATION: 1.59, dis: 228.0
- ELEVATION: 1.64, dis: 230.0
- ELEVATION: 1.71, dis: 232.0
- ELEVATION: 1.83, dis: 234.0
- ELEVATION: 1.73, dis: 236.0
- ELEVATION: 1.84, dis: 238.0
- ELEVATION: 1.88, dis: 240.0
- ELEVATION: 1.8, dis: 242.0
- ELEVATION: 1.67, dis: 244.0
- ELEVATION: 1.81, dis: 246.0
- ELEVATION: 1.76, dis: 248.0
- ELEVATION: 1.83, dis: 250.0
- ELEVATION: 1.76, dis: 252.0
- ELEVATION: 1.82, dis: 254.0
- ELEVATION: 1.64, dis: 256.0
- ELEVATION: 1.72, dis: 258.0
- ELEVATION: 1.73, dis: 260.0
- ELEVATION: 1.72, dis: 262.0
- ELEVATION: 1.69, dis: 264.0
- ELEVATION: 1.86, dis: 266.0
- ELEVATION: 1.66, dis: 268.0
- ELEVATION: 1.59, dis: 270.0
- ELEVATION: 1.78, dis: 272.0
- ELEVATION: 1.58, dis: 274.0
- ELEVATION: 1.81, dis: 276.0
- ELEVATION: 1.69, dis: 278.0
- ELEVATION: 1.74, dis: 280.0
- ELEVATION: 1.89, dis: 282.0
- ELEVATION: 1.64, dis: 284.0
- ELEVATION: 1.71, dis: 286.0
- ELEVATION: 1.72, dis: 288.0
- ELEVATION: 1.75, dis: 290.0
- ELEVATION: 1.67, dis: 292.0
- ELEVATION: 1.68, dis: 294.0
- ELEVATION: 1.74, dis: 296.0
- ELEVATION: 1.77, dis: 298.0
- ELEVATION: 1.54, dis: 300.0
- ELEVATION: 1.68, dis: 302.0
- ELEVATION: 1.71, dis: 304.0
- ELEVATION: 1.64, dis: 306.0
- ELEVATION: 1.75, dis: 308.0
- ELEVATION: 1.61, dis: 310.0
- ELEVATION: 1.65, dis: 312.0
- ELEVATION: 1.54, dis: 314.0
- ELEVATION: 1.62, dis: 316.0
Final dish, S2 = 1.71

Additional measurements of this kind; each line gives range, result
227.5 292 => 1.74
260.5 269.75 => 1.72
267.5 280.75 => 1.69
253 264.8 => 1.72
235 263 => 1.77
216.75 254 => 1.71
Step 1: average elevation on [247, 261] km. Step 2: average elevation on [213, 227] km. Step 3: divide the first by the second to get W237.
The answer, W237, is 1.2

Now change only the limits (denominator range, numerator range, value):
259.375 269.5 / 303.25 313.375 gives 0.97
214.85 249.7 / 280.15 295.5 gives 1.03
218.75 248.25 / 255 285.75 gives 1.00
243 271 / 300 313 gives 0.96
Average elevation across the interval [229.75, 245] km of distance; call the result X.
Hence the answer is 1.77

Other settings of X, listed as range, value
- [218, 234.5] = 1.64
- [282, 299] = 1.72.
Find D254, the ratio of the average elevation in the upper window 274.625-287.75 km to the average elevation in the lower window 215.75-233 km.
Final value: 1.09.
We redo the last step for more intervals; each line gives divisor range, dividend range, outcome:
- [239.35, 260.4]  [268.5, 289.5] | 0.97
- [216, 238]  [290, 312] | 1.03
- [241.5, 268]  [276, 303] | 0.98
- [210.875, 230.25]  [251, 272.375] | 1.14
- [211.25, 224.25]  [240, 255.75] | 1.22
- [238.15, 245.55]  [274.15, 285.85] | 0.97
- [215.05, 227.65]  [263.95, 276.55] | 1.10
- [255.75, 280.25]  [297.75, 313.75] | 0.97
